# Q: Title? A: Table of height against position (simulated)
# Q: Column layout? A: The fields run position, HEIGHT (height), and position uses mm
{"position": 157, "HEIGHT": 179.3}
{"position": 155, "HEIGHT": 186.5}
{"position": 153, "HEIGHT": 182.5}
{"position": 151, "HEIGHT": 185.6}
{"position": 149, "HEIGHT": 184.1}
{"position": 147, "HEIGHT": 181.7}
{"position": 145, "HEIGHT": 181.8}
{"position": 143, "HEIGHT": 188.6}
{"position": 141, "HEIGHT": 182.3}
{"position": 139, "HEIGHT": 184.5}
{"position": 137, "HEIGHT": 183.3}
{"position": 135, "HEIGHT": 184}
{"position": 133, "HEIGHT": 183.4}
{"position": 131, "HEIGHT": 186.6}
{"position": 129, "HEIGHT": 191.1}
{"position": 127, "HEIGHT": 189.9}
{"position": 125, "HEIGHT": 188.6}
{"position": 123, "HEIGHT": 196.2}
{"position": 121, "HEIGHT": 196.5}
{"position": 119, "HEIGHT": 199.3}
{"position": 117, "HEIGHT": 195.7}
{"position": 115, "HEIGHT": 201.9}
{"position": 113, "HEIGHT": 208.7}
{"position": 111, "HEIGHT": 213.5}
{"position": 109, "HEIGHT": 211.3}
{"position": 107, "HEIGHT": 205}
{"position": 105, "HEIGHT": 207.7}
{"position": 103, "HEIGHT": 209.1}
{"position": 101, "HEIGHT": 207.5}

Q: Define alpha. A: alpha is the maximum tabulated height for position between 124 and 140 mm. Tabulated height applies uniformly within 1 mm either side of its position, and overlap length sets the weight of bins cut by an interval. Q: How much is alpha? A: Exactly 191.1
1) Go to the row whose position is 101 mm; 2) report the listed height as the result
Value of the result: 207.5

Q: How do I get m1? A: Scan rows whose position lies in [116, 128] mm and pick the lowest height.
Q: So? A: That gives 188.6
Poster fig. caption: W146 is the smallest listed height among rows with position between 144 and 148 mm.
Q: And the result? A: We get 181.7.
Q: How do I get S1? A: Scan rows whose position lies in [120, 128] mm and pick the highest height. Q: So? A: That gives 196.5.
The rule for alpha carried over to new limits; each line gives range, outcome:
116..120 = 199.3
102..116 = 213.5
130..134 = 186.6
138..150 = 188.6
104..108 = 207.7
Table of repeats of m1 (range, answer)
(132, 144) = 182.3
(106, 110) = 205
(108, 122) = 195.7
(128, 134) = 183.4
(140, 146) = 181.8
